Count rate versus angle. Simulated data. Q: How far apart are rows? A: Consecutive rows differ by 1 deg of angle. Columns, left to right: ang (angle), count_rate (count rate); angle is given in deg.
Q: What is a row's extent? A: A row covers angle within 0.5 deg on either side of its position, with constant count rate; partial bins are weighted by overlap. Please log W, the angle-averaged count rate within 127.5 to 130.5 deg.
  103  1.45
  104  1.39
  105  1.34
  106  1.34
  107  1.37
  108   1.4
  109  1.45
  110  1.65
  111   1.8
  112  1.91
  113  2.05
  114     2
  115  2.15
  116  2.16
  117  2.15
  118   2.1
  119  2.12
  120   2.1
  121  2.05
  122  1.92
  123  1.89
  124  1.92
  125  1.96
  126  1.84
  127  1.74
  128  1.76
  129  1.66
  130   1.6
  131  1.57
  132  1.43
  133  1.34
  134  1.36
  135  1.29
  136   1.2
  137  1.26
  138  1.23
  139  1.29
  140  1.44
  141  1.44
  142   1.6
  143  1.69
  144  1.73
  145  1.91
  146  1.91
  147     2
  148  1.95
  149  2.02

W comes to 1.67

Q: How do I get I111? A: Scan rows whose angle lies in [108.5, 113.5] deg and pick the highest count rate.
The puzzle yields 2.05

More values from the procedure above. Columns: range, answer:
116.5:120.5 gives 2.15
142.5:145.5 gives 1.91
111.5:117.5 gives 2.16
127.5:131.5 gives 1.76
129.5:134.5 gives 1.6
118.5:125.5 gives 2.12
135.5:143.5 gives 1.69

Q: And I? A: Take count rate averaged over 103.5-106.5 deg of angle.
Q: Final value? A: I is 1.36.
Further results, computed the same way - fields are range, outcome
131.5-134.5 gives 1.38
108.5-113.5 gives 1.77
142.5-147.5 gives 1.85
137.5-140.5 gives 1.32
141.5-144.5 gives 1.67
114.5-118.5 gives 2.14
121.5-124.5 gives 1.91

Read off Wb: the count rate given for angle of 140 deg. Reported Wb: 1.44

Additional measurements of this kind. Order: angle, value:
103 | 1.45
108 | 1.4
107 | 1.37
